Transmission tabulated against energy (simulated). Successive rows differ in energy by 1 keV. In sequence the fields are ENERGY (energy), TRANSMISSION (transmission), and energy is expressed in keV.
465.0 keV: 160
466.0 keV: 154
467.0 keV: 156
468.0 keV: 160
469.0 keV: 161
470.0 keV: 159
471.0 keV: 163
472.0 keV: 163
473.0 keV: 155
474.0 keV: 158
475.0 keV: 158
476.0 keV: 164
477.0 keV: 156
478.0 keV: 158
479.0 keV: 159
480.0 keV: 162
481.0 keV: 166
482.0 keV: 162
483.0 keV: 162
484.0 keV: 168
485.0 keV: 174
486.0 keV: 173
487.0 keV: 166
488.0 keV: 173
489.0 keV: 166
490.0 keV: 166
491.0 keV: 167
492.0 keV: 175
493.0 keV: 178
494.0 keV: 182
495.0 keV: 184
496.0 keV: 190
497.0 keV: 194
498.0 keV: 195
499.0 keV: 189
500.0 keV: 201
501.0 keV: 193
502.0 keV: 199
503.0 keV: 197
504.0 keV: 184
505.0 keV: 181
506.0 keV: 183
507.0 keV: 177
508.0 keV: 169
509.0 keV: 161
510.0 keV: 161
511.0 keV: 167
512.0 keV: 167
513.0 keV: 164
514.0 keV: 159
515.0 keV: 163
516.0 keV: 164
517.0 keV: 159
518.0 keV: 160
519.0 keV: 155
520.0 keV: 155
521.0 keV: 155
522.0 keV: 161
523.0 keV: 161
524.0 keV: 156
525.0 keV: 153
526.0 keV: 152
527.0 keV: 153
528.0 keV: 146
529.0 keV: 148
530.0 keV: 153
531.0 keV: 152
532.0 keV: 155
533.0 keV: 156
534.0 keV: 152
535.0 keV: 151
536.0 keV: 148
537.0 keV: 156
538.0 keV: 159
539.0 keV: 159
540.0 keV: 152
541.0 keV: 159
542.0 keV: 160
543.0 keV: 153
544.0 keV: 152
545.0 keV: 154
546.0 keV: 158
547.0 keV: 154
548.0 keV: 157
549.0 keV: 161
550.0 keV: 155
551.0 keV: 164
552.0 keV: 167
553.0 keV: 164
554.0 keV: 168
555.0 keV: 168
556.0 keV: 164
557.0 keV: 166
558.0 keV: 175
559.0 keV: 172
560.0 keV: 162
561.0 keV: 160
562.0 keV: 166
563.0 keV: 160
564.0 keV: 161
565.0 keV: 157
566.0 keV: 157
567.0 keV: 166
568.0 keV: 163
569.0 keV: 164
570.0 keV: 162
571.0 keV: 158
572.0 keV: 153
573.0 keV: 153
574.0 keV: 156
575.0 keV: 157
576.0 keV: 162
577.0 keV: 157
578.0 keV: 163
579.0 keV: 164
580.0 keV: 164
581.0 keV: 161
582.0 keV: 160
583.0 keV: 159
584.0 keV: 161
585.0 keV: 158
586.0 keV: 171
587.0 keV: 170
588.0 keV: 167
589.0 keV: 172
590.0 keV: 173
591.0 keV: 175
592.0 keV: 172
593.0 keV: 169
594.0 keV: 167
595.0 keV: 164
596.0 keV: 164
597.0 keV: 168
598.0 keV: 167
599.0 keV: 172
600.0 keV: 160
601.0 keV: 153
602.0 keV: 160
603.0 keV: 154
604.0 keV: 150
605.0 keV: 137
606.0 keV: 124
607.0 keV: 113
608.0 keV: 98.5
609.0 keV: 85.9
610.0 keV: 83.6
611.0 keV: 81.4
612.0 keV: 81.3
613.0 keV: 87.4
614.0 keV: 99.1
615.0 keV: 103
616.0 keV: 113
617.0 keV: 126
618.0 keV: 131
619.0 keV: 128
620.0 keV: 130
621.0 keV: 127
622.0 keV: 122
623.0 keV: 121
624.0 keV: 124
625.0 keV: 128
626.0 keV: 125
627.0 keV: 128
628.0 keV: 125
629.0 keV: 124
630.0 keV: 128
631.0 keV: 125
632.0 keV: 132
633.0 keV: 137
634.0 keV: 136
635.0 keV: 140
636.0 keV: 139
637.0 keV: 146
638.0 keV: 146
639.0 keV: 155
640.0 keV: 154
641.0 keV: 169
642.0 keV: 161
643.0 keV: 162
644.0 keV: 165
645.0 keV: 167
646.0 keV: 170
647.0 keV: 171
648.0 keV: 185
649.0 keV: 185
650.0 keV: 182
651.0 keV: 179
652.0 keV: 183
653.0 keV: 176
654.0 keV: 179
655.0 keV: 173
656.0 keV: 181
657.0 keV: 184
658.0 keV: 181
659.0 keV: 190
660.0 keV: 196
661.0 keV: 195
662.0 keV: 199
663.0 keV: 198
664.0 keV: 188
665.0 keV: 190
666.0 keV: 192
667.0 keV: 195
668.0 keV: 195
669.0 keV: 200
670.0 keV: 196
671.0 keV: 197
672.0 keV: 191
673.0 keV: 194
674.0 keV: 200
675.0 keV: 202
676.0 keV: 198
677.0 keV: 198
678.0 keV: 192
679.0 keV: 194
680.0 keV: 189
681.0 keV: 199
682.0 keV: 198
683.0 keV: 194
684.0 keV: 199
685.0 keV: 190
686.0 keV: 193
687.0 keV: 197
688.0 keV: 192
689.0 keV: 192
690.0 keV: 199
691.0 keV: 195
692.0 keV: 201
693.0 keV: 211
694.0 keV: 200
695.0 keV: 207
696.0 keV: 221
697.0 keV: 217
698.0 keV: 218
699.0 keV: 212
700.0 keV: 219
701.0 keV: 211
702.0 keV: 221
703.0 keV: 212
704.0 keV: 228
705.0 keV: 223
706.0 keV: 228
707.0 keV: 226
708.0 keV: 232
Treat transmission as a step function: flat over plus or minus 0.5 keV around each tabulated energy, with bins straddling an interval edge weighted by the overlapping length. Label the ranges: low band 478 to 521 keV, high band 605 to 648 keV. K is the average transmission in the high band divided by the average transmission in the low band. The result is 0.8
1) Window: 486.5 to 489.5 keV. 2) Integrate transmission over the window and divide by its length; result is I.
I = 168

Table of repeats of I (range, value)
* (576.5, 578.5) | 160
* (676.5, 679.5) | 195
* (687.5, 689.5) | 192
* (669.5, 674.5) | 196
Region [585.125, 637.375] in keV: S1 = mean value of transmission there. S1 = 136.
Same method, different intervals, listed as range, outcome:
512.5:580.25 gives 159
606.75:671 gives 151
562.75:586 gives 160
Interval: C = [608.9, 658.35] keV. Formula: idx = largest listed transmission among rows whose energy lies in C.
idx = 185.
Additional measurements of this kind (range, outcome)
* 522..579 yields 175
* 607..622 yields 131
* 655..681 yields 202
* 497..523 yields 201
